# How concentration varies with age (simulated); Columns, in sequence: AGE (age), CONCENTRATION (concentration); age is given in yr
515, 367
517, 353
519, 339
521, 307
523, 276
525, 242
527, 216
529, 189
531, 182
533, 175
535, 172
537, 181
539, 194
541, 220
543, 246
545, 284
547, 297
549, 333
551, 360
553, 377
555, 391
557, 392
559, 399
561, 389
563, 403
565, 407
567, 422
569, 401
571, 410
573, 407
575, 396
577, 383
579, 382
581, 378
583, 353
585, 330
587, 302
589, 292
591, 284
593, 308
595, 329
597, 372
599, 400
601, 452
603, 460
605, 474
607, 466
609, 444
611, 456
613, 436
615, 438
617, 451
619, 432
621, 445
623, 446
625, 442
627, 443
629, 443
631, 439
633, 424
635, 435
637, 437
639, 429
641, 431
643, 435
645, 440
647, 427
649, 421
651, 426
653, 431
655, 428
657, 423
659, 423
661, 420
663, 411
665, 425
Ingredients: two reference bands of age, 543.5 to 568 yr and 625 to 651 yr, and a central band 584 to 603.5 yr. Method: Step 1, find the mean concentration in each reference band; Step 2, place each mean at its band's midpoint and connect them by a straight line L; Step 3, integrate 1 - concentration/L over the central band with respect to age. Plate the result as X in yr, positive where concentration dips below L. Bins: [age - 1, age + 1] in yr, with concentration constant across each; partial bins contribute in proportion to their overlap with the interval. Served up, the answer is 2.40 yr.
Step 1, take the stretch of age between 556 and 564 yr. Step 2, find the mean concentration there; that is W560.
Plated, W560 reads 396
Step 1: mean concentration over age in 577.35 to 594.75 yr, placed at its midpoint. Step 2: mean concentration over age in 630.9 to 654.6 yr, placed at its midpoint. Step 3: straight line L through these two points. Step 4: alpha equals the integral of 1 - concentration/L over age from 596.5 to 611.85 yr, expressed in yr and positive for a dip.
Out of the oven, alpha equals -3.4 yr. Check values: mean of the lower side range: 331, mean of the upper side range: 431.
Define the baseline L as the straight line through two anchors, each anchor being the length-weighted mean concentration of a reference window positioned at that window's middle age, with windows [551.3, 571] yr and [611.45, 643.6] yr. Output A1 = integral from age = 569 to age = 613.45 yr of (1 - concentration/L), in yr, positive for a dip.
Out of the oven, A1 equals 3.1 yr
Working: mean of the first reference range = 397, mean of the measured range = 387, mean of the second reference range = 438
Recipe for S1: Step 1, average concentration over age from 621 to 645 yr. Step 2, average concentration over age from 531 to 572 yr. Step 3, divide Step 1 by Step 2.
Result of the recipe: 1.37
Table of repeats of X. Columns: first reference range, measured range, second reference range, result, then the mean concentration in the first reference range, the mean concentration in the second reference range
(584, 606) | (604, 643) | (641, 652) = -4.2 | 364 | 430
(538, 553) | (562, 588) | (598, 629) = -2.3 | 283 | 446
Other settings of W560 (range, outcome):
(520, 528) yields 260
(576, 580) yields 382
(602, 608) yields 467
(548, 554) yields 357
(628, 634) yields 435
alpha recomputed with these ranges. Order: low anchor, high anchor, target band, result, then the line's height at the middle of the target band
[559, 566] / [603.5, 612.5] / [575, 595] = 4.2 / 429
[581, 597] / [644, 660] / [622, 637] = -1.9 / 390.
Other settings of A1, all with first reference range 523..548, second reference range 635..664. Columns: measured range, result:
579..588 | -1.2 yr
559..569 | -4.9 yr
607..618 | -2.7 yr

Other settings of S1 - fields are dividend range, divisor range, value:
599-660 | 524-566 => 1.52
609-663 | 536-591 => 1.26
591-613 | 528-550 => 1.83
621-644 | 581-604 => 1.23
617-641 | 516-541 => 1.86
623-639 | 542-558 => 1.31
